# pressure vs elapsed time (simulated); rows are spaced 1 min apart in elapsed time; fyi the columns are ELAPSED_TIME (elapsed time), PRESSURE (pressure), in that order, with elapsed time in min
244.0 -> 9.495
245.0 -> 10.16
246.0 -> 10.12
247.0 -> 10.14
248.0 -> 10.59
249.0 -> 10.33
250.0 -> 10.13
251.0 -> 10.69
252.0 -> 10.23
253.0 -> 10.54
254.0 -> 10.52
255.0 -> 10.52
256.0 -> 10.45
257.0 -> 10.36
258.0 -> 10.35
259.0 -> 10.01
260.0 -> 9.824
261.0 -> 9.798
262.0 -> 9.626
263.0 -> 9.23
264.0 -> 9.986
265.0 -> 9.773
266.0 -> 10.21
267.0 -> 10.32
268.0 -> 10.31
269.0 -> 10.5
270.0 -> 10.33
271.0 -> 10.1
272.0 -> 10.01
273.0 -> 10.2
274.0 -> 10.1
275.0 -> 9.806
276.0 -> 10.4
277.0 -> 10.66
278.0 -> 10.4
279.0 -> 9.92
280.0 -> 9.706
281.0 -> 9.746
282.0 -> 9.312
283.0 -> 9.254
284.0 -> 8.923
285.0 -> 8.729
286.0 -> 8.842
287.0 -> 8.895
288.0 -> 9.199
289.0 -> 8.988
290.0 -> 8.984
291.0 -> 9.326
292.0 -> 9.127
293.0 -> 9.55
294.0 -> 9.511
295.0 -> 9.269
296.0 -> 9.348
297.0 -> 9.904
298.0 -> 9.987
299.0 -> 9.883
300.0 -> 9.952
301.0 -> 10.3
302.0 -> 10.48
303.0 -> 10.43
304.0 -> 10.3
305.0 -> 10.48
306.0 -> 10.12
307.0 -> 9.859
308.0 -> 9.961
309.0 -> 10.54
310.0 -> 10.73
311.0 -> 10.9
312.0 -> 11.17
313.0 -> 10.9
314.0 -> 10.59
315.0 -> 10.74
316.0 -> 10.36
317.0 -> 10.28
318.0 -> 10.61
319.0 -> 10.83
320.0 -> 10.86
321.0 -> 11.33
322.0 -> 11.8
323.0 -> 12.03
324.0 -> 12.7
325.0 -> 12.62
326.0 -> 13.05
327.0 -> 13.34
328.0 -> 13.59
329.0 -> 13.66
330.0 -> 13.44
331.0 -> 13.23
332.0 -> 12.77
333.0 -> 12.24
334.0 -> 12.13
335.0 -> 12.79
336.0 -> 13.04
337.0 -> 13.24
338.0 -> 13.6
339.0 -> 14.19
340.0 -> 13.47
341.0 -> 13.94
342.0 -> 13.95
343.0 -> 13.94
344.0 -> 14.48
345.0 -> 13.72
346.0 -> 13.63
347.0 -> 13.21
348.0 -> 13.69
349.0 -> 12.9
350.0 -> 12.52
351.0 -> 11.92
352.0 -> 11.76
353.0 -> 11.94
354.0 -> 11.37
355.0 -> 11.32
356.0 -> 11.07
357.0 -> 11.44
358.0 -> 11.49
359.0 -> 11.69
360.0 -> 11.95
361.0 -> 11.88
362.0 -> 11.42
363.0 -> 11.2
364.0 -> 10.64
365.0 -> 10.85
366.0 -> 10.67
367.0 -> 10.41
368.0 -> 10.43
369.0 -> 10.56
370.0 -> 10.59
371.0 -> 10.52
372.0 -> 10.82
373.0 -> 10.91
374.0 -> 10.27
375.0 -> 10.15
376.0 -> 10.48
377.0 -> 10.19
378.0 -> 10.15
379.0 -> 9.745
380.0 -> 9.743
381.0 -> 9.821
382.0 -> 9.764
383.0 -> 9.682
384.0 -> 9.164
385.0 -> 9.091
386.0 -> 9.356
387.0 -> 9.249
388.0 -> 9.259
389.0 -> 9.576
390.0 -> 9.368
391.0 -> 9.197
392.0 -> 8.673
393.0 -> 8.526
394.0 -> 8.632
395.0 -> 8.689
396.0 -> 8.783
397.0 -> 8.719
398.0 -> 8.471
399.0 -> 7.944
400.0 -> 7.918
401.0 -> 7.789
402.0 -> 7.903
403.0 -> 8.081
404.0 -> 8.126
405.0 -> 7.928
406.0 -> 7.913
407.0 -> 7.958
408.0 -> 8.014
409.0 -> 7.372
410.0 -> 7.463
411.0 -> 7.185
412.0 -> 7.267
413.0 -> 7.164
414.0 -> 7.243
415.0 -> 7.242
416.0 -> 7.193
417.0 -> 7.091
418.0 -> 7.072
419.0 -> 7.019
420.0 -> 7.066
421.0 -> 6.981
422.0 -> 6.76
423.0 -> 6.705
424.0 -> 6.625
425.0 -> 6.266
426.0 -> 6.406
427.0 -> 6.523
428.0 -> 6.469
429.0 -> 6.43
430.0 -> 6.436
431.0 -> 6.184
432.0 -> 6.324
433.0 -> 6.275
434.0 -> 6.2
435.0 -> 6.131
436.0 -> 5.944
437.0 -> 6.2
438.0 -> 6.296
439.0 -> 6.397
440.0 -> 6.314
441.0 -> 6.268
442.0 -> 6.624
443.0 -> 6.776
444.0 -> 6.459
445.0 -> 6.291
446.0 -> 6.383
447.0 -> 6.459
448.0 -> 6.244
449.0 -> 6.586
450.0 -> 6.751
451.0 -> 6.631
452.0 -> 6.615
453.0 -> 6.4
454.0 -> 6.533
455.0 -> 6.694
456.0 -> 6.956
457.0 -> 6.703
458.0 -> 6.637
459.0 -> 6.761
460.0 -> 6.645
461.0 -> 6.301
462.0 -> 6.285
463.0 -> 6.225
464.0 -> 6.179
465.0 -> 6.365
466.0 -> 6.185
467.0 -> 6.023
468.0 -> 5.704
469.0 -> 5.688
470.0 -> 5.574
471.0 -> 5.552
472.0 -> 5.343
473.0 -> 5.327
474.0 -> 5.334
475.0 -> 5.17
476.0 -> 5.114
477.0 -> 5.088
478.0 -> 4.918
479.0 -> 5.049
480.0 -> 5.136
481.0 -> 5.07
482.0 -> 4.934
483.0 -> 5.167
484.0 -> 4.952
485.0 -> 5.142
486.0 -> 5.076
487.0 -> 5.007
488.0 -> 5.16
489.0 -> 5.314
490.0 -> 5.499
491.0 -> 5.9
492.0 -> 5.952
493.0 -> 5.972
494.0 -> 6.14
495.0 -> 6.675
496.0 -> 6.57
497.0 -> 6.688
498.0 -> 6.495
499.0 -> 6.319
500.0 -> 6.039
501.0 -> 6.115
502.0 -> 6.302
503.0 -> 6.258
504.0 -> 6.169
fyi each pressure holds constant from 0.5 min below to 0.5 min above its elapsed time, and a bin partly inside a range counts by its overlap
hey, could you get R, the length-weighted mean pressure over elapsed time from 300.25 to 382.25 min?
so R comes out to 11.6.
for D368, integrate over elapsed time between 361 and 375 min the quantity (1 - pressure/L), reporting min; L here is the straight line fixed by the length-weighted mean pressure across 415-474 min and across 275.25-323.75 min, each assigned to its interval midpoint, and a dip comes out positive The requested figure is -4.01 min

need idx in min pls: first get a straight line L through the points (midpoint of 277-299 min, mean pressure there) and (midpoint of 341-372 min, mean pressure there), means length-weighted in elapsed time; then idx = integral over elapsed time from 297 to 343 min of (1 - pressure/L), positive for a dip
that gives -4.7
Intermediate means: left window 9.42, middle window 11.7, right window 11.9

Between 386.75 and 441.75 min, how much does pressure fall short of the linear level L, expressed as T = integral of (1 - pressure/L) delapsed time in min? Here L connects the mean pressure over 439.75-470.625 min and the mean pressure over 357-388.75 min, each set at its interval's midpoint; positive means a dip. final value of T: 6.69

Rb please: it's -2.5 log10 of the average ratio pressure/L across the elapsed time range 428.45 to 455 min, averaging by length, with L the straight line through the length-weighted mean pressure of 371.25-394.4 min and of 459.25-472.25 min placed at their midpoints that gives 0.11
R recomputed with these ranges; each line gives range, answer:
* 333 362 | 12.7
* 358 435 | 8.63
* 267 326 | 10.2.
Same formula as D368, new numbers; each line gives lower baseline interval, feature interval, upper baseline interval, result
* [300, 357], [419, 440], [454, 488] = 3.1 min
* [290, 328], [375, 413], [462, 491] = -3.4 min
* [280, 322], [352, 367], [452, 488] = -5.0 min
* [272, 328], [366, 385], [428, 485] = -4.4 min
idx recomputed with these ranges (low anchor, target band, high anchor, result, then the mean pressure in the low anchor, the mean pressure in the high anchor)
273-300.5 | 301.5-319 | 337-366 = 0.16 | 9.56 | 12.5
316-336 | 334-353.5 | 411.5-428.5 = -3.46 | 12.2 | 6.89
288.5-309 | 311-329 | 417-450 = -4.55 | 9.81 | 6.49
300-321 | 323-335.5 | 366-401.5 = -3.23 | 10.5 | 9.52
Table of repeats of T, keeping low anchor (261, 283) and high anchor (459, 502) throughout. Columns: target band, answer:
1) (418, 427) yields 0.2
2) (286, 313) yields -1.3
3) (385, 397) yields -2.3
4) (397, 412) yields -1.2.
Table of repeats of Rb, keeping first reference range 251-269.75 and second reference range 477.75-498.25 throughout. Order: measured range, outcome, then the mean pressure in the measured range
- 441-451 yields -0.02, 6.5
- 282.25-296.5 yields 0.05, 9.14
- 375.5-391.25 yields -0.25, 9.62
